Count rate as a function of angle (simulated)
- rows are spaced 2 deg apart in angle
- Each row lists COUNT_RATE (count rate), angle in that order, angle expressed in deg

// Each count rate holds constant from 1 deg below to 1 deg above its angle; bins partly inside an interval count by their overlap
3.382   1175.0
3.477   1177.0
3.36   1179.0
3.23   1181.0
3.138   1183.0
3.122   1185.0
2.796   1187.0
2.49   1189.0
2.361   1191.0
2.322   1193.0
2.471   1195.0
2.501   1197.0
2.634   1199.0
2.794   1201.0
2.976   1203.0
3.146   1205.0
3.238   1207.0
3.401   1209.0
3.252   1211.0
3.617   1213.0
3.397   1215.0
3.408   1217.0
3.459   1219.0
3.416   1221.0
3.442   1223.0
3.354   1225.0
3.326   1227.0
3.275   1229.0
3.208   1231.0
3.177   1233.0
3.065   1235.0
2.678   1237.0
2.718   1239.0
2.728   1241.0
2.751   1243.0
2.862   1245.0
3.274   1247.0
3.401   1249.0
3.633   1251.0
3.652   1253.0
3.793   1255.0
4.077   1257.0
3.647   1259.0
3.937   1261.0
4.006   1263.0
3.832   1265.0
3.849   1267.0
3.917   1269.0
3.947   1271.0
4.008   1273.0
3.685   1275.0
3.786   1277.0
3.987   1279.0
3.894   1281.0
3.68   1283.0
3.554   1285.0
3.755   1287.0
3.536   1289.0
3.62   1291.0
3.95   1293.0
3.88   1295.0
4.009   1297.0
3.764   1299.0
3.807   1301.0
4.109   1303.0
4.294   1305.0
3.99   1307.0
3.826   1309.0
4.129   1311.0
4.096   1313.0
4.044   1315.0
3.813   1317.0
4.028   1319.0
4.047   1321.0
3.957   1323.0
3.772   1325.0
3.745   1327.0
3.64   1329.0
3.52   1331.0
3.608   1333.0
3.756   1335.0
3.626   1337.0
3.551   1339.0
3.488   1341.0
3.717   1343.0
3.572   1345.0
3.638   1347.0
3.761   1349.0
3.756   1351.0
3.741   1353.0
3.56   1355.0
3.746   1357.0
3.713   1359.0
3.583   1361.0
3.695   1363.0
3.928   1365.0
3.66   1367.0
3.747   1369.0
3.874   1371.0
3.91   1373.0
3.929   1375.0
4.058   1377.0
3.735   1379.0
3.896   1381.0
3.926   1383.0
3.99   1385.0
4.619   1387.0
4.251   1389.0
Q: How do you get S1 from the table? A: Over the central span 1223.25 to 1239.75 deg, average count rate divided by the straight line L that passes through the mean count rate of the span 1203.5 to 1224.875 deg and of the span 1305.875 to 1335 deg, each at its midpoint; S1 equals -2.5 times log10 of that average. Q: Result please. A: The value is 0.11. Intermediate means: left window 3.37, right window 3.87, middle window 3.12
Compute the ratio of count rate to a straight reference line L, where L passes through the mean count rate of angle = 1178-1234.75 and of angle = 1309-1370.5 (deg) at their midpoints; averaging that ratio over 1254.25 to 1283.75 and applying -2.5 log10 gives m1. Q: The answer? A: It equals -0.14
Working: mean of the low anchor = 3.08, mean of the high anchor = 3.76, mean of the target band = 3.87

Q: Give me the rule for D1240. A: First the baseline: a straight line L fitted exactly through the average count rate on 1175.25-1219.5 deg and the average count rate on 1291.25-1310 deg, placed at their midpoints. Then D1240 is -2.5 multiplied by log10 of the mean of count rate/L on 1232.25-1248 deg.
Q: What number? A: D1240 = 0.17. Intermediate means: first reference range 3.03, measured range 2.9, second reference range 3.95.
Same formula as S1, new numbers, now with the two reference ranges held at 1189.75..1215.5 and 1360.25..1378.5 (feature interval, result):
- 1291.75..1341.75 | -0.10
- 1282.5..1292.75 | -0.08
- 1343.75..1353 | 0.01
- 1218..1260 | -0.06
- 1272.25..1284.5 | -0.15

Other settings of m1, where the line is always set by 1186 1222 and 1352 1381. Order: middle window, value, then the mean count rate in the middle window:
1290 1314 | -0.14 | 3.96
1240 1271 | -0.11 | 3.57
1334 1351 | 0.01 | 3.65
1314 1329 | -0.10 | 3.9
